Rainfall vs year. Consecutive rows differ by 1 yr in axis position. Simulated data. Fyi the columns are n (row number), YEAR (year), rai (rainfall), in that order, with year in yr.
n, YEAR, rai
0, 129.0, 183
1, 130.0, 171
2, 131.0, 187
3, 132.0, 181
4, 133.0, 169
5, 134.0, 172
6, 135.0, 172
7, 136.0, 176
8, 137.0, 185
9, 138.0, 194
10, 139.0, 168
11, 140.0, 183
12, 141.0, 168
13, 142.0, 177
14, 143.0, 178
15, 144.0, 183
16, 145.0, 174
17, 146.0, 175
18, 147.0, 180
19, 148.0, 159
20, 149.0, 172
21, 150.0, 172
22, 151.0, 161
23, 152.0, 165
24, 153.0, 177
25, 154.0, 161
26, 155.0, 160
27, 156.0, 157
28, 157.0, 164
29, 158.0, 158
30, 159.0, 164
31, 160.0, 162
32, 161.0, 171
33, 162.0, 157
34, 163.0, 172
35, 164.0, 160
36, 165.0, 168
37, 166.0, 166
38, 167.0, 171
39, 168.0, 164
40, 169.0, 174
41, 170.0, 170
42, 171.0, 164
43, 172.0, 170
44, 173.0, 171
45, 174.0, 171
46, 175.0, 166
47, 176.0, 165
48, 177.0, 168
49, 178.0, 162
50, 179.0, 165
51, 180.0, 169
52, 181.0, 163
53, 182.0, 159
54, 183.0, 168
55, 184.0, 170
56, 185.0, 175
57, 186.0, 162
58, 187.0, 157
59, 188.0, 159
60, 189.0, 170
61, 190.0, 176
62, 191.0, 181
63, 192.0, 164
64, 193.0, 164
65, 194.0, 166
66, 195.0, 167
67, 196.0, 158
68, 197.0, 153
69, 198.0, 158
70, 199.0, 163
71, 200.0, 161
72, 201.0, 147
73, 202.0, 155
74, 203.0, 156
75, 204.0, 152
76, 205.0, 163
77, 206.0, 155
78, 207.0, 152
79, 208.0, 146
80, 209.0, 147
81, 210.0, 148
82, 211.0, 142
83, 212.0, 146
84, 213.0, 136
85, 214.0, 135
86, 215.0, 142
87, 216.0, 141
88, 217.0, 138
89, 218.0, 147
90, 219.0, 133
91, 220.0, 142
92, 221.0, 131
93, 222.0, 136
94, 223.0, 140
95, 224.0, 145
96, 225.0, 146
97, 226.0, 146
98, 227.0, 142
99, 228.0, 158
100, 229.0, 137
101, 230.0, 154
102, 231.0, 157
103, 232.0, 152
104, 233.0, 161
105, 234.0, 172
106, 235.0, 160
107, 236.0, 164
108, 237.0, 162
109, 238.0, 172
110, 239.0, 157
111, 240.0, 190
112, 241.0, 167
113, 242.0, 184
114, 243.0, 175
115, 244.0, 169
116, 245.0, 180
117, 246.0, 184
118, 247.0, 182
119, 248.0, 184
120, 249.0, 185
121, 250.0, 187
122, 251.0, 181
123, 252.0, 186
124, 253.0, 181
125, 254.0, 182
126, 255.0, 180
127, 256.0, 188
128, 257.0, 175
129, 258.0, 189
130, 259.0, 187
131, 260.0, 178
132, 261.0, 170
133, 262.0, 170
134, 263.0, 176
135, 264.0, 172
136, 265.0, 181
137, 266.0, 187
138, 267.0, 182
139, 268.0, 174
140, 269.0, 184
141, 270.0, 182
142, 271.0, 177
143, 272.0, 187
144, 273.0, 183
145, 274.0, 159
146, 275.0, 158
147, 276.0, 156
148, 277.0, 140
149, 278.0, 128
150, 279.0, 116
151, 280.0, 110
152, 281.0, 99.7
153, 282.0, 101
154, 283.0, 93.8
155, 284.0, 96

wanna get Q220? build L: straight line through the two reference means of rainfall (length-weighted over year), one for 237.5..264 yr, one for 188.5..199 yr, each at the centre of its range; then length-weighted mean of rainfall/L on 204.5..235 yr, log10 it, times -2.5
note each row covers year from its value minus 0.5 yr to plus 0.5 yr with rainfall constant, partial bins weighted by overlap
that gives 0.17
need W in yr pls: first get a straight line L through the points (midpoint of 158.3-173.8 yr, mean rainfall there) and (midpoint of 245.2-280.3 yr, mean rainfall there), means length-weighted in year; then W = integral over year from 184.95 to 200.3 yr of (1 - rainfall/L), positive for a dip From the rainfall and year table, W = 0.4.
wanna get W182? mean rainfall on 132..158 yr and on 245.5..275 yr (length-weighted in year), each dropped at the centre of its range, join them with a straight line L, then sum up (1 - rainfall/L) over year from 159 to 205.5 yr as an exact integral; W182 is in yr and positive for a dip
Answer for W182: 2.7 yr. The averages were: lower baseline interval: 172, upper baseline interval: 180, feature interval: 165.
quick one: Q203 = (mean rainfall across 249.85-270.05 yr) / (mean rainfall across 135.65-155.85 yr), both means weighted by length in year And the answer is 1.0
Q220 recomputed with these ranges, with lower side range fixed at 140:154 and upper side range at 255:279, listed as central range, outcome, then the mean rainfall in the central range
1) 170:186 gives 0.03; 167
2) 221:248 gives 0.07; 161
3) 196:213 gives 0.13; 152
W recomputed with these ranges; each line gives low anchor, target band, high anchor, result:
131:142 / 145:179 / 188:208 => 0.7 yr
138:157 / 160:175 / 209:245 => -0.1 yr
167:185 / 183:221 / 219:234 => 0.5 yr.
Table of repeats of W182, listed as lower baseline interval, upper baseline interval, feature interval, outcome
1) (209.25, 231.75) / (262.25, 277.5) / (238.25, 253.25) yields -2.0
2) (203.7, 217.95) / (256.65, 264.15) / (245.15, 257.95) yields -0.8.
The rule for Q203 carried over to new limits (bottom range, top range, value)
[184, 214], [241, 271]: 1.14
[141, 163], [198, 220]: 0.88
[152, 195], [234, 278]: 1.06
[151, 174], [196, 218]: 0.90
